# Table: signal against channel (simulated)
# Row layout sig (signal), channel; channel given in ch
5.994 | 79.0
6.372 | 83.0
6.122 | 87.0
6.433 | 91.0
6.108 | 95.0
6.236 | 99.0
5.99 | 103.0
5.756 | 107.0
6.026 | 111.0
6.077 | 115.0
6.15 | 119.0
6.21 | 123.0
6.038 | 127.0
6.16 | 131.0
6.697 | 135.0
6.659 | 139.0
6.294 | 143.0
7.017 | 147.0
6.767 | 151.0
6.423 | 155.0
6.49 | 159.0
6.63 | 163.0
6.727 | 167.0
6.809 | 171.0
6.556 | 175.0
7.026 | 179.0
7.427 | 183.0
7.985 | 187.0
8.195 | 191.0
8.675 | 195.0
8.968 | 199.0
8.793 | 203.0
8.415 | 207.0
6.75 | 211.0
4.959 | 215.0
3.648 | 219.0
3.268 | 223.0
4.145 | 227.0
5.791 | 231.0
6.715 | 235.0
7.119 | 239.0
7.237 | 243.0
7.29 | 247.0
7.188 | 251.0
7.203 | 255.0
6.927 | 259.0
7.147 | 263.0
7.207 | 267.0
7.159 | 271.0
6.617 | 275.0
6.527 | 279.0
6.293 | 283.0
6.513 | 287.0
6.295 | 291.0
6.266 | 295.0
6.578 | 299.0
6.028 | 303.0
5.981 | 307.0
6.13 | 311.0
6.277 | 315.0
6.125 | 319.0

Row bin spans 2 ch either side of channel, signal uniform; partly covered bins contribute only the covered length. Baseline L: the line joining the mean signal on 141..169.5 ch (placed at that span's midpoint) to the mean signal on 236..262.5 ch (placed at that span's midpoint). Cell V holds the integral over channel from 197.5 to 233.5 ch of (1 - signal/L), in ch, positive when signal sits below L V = 4.6 ch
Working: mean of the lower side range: 6.62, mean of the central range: 6.05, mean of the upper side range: 7.14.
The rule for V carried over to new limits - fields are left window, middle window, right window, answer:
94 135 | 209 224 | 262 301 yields 3.9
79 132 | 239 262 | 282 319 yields -3.5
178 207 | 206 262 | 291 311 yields 9.3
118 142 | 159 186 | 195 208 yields 3.1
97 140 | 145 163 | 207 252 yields -1.7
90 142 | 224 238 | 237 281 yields 2.8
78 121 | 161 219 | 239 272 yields -4.9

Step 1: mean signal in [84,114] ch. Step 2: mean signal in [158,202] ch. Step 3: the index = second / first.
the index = 1.2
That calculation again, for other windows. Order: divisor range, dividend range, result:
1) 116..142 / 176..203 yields 1.28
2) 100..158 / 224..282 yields 1.06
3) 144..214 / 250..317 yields 0.90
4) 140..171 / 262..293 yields 1.01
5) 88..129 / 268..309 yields 1.06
